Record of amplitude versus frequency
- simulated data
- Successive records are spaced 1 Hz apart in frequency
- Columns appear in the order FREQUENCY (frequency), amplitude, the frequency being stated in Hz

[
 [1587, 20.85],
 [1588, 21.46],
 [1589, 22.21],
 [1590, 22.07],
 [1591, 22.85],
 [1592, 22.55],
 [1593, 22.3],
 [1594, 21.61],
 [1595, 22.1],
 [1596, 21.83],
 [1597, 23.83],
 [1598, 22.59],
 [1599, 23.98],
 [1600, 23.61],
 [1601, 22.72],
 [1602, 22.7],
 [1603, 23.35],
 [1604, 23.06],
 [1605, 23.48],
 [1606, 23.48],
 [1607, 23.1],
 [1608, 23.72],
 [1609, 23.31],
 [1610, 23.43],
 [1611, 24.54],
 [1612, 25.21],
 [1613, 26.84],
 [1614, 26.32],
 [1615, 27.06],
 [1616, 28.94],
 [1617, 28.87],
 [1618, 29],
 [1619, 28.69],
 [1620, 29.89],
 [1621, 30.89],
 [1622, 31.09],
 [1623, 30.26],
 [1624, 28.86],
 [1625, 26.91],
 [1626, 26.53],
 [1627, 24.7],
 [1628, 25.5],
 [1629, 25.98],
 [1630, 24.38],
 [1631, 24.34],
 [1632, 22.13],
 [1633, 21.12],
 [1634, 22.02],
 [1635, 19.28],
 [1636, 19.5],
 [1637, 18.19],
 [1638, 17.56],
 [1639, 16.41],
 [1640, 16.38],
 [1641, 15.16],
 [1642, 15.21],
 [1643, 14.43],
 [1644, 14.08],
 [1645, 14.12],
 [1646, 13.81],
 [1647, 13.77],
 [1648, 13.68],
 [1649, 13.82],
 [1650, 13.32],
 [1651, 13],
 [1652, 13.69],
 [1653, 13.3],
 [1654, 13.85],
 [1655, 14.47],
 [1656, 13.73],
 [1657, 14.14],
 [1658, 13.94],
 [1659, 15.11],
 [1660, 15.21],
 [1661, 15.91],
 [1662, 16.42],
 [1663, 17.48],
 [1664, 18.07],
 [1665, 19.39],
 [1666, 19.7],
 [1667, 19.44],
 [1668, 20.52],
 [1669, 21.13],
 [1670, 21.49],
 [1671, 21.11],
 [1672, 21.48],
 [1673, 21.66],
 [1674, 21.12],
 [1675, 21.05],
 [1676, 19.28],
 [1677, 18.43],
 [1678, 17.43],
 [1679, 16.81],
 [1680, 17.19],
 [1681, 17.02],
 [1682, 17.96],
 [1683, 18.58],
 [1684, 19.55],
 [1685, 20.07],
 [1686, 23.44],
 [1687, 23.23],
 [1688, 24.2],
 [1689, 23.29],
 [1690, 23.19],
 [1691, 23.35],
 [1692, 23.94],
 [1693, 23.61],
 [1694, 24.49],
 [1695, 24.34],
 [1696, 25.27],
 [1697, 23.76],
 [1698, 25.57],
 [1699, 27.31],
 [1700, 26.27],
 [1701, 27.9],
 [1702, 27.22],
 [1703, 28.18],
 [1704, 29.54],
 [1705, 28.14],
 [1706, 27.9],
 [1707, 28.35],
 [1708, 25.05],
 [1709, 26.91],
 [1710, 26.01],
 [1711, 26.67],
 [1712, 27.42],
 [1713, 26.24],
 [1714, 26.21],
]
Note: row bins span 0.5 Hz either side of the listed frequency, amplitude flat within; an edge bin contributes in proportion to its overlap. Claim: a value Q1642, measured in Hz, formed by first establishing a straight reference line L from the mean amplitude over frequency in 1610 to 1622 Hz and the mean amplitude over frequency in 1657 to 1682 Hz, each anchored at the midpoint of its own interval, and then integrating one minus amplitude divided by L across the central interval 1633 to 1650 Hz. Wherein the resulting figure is 5.29 Hz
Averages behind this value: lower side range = 27.8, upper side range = 18.5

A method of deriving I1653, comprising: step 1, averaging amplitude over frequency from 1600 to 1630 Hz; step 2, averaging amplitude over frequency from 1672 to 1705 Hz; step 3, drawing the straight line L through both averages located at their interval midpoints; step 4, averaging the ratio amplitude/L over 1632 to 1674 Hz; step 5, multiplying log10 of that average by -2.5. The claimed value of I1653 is 0.40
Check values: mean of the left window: 26.1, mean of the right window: 22.7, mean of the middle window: 16.9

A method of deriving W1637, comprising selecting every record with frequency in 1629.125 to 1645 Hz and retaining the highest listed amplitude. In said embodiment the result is 24.38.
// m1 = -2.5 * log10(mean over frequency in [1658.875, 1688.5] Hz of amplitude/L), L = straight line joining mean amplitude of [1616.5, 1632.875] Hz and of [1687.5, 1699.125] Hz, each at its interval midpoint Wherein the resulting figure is 0.28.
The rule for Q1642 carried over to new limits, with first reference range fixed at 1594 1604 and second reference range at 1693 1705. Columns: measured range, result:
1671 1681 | 2.4 Hz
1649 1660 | 4.8 Hz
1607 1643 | -0.5 Hz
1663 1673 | 2.0 Hz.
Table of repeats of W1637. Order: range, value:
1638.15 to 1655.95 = 16.41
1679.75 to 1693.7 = 24.2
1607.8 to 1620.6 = 29.89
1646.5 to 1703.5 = 28.18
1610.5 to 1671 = 31.09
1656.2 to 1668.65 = 20.52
